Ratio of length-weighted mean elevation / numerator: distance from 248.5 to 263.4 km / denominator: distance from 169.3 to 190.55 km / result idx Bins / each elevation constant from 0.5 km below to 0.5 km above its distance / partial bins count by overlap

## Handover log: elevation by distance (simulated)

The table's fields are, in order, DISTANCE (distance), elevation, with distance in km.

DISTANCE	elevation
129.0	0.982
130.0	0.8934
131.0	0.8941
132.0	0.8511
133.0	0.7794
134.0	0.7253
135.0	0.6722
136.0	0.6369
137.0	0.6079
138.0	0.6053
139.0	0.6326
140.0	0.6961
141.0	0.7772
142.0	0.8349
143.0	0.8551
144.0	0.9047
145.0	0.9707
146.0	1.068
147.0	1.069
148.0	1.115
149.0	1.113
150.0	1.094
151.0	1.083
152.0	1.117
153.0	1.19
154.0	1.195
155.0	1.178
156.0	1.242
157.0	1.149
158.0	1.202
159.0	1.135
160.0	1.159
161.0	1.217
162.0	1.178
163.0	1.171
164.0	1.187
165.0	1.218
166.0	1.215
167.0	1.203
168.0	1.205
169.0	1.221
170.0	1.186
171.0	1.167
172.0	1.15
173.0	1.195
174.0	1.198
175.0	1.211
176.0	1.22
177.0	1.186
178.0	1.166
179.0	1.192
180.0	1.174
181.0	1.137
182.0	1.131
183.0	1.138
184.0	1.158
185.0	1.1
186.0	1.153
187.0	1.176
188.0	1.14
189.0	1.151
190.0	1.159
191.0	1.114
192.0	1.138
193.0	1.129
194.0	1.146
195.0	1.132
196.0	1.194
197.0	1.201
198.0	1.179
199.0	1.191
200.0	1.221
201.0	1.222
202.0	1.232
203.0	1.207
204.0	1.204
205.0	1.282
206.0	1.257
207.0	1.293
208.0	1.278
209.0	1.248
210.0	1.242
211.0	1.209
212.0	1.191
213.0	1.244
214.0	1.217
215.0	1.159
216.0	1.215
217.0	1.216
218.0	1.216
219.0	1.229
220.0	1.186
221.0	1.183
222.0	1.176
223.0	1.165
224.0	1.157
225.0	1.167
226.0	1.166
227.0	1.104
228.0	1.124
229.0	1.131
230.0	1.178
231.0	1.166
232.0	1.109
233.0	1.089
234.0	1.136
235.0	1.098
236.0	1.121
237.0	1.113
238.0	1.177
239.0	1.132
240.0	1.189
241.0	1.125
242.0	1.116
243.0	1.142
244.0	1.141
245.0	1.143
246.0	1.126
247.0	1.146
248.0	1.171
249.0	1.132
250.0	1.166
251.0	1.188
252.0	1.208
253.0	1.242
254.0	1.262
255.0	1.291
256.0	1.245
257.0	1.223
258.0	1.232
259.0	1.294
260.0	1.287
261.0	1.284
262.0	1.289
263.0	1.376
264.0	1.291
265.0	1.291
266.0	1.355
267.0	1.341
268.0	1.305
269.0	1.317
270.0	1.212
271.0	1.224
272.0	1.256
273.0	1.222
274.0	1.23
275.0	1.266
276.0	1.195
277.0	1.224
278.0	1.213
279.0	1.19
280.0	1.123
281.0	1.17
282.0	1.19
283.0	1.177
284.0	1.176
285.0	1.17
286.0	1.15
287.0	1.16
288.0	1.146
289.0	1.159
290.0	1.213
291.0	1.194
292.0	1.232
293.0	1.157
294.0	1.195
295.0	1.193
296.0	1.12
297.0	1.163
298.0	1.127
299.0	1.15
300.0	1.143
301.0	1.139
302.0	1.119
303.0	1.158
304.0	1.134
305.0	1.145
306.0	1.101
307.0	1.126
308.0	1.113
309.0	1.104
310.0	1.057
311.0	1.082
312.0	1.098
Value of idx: 1.07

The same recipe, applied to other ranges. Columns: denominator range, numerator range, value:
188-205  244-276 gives 1.06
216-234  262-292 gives 1.05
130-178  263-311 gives 1.14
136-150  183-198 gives 1.33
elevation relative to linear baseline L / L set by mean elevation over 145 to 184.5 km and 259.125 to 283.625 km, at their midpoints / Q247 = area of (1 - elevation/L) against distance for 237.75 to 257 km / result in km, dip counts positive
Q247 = 0.9 km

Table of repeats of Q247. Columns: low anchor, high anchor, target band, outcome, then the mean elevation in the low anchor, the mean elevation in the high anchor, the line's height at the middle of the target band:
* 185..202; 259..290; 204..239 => 0.2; 1.17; 1.23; 1.19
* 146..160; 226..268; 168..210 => -0.8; 1.14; 1.2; 1.16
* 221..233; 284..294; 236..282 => -2.2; 1.15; 1.18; 1.16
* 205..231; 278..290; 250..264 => -0.9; 1.2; 1.17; 1.18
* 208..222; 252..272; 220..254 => 2.5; 1.21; 1.28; 1.24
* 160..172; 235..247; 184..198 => 0.3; 1.19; 1.14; 1.17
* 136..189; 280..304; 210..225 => -1.0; 1.09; 1.16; 1.12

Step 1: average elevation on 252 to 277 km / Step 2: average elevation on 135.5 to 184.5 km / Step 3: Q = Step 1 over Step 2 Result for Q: 1.17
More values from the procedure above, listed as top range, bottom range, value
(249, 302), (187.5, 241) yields 1.03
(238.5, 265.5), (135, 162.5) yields 1.22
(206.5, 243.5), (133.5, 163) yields 1.19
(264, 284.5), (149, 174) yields 1.05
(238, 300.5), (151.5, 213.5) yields 1.02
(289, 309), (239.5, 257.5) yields 0.98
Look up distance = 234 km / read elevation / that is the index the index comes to 1.136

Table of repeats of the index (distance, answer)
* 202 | 1.232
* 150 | 1.094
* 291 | 1.194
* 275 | 1.266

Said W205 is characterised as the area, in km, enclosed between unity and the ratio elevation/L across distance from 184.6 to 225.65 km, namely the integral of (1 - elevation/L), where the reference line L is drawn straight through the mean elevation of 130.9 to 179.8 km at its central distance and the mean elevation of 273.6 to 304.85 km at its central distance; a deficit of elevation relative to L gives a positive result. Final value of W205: -3.71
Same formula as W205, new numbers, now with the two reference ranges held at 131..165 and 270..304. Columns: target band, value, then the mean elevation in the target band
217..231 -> -1.0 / 1.17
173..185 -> -1.7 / 1.17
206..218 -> -1.7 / 1.23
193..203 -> -1.3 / 1.19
